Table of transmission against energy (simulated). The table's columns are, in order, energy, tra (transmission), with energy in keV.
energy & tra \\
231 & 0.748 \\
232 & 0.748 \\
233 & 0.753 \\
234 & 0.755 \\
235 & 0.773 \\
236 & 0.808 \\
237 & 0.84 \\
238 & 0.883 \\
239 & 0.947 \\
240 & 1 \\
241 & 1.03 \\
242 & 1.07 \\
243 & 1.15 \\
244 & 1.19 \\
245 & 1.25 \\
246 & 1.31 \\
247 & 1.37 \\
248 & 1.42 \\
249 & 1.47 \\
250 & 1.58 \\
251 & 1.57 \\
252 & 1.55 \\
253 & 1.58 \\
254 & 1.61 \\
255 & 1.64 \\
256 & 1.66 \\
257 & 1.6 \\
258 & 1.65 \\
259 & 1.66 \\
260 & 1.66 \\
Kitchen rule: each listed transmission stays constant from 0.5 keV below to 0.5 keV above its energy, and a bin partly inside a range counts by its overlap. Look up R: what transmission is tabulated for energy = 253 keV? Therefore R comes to 1.58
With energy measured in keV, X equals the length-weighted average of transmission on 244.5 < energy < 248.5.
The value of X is 1.34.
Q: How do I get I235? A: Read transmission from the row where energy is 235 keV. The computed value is 0.773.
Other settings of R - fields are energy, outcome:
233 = 0.753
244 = 1.19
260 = 1.66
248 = 1.42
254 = 1.61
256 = 1.66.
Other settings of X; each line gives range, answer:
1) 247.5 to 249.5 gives 1.44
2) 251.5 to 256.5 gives 1.61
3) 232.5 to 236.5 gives 0.772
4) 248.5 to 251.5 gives 1.54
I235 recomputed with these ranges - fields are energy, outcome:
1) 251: 1.57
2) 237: 0.84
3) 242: 1.07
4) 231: 0.748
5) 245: 1.25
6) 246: 1.31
